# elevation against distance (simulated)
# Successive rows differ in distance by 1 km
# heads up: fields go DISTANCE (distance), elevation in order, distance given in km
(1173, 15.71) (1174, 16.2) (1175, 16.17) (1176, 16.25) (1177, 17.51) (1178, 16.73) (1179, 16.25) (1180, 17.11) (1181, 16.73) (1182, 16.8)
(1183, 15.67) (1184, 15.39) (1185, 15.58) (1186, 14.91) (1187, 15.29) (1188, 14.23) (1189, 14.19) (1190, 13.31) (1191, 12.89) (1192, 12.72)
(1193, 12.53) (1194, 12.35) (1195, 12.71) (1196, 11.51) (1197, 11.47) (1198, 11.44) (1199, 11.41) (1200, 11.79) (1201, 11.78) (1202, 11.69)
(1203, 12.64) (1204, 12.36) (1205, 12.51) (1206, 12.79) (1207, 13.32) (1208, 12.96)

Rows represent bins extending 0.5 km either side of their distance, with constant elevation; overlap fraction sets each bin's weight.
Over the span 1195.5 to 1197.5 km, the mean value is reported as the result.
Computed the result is 11.5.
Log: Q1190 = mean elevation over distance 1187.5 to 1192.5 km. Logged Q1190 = 13.5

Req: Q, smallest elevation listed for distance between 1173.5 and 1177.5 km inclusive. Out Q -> 16.17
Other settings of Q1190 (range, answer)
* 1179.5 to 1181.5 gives 16.9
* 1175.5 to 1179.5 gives 16.7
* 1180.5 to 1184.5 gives 16.1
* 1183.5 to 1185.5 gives 15.5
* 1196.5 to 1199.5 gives 11.4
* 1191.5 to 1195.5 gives 12.6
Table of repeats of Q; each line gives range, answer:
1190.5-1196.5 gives 11.51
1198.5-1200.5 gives 11.41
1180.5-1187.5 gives 14.91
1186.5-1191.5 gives 12.89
